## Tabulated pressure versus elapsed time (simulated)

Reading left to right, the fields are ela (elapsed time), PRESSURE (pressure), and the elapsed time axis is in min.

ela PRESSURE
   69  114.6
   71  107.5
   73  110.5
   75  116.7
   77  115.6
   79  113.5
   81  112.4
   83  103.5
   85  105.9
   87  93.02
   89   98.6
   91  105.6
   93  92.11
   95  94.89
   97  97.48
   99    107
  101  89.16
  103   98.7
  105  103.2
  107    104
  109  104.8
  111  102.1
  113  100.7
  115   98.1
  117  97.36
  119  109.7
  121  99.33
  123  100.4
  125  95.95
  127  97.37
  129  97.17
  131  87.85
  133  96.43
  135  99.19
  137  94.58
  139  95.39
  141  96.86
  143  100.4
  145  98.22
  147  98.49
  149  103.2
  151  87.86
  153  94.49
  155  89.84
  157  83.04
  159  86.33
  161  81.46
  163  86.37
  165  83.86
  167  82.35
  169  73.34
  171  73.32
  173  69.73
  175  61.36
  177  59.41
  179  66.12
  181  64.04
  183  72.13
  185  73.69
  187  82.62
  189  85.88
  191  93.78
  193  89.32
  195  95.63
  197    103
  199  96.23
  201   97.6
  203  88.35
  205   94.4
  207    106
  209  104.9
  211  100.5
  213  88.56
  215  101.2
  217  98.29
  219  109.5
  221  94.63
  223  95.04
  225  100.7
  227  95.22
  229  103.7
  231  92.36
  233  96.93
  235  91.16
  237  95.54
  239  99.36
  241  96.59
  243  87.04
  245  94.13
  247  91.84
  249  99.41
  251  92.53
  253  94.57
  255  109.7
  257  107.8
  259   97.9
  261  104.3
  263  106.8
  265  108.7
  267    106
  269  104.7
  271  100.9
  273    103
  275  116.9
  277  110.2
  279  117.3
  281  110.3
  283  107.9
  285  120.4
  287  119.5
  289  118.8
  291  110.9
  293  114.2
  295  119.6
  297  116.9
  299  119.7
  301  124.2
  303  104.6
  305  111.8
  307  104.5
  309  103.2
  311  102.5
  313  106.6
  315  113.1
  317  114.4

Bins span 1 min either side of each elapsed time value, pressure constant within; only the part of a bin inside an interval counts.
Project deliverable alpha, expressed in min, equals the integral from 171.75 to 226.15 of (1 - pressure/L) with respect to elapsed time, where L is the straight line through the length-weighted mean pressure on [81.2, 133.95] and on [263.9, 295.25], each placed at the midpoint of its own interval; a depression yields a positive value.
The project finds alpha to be 9.0 min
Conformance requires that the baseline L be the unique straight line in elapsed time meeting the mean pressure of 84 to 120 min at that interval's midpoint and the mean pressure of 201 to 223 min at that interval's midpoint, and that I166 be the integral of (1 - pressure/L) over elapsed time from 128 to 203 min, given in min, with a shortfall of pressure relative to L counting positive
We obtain 9.6 min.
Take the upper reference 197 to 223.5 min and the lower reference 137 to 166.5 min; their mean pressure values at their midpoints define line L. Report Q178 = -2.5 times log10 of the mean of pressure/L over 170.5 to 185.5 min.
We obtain 0.37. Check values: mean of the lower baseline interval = 91.8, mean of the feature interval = 67.1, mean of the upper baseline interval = 98.3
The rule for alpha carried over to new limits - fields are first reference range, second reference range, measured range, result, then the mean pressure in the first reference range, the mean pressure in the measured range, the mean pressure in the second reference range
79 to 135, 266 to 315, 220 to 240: 2.08 min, 100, 96.5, 111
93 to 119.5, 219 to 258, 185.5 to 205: 1.18 min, 100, 92.1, 97.1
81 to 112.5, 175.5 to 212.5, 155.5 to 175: 2.53 min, 100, 79.3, 87.1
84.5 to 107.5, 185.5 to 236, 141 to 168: 1.87 min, 98.9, 90.7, 96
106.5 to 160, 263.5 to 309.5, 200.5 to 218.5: 1.09 min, 96.9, 98.1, 112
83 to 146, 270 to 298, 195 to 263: 6.68 min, 98.8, 97.9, 113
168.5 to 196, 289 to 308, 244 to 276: -0.27 min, 75.8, 102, 114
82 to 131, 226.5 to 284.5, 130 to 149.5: 0.62 min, 99.6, 96.9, 102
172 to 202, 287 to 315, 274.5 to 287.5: -0.91 min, 80.7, 114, 112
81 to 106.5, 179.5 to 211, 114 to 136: -0.32 min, 99.7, 98.1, 89.8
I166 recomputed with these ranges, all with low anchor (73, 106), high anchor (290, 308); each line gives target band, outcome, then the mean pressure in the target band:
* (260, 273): 0.8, 105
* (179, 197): 4.3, 82.4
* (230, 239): 1.3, 94.6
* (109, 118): 0.4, 100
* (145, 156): 1.2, 95.1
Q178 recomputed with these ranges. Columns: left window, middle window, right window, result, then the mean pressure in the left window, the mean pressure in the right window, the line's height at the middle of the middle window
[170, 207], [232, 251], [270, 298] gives 0.05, 82.1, 113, 99.5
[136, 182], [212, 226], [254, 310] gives -0.01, 83.9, 111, 97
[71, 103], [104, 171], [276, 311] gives 0.12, 104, 113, 106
